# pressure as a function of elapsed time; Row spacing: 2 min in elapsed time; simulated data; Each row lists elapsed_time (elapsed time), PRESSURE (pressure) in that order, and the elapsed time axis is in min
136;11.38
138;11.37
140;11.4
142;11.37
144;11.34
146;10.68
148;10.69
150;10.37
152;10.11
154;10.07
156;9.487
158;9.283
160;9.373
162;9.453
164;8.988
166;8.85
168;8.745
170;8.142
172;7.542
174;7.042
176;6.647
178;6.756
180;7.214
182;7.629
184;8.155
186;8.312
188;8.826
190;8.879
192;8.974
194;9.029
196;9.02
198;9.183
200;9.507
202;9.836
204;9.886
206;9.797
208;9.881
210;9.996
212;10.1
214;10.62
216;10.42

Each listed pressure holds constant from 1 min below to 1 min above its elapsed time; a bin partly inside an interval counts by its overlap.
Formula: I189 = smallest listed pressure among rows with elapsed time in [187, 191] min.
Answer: 8.826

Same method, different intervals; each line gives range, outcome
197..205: 9.183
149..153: 10.11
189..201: 8.879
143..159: 9.283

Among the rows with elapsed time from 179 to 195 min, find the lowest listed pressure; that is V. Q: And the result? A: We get 7.214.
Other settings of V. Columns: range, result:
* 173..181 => 6.647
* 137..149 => 10.68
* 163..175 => 7.042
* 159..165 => 8.988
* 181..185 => 7.629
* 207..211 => 9.881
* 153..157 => 9.487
